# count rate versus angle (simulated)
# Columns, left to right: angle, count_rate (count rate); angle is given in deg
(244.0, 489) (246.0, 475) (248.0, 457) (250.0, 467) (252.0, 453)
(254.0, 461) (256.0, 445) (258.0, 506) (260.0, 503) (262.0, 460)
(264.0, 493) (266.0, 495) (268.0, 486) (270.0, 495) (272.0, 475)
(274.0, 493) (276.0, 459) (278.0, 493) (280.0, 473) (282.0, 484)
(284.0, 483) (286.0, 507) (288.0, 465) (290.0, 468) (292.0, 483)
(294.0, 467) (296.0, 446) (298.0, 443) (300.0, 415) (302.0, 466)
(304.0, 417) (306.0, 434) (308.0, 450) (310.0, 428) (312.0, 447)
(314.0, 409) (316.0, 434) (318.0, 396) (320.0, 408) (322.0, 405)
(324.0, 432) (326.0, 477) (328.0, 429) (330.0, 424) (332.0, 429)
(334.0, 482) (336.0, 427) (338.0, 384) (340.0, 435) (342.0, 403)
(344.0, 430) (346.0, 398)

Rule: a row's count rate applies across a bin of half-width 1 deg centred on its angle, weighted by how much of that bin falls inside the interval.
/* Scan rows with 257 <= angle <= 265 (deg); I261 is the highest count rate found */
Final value 506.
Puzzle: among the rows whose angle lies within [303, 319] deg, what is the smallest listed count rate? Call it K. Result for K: 396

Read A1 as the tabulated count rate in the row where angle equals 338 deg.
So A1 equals 384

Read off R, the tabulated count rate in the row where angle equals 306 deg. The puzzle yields 434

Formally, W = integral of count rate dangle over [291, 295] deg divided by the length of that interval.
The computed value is 475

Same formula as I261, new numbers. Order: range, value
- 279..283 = 484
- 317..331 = 477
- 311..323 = 447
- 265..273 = 495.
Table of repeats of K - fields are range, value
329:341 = 384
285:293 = 465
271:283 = 459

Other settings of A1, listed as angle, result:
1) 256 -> 445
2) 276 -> 459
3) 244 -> 489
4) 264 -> 493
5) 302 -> 466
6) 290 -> 468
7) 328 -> 429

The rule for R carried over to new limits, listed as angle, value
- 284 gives 483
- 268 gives 486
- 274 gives 493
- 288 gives 465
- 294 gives 467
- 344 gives 430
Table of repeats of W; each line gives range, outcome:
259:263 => 482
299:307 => 433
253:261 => 479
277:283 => 483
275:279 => 476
